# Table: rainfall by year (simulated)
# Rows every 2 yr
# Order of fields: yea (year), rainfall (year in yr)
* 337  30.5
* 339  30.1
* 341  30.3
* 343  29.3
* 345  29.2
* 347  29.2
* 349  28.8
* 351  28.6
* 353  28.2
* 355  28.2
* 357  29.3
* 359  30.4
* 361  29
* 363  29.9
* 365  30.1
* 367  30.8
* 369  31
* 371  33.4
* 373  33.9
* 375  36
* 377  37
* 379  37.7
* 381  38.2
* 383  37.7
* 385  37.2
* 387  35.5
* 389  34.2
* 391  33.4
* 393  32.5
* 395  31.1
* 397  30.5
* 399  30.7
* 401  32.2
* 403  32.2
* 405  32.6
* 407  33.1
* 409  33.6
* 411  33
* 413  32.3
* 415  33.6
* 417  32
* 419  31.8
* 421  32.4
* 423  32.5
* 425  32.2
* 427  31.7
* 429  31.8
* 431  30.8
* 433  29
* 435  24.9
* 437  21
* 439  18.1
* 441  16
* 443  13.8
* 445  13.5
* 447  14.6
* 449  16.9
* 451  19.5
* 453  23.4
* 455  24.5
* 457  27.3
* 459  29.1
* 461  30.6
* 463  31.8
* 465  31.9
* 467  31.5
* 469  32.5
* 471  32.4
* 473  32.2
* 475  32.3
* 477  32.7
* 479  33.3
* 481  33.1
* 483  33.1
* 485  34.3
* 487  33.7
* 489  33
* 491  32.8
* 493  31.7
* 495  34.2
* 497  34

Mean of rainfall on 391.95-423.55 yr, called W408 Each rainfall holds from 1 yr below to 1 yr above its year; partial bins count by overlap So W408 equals 32.3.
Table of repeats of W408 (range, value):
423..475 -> 25.9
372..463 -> 29.5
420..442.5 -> 27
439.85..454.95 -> 17.3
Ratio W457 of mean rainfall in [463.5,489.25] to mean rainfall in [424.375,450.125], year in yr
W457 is 1.46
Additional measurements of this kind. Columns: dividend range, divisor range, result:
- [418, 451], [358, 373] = 0.79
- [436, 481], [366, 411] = 0.76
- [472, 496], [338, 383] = 1.05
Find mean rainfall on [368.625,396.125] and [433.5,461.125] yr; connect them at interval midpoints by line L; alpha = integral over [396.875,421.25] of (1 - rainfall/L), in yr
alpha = -2.8 yr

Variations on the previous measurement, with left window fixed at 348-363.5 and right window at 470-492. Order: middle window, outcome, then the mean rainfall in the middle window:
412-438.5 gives 0.8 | 30.2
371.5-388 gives -3.7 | 36.6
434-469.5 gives 9.8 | 23.3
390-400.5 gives -0.5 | 31.7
